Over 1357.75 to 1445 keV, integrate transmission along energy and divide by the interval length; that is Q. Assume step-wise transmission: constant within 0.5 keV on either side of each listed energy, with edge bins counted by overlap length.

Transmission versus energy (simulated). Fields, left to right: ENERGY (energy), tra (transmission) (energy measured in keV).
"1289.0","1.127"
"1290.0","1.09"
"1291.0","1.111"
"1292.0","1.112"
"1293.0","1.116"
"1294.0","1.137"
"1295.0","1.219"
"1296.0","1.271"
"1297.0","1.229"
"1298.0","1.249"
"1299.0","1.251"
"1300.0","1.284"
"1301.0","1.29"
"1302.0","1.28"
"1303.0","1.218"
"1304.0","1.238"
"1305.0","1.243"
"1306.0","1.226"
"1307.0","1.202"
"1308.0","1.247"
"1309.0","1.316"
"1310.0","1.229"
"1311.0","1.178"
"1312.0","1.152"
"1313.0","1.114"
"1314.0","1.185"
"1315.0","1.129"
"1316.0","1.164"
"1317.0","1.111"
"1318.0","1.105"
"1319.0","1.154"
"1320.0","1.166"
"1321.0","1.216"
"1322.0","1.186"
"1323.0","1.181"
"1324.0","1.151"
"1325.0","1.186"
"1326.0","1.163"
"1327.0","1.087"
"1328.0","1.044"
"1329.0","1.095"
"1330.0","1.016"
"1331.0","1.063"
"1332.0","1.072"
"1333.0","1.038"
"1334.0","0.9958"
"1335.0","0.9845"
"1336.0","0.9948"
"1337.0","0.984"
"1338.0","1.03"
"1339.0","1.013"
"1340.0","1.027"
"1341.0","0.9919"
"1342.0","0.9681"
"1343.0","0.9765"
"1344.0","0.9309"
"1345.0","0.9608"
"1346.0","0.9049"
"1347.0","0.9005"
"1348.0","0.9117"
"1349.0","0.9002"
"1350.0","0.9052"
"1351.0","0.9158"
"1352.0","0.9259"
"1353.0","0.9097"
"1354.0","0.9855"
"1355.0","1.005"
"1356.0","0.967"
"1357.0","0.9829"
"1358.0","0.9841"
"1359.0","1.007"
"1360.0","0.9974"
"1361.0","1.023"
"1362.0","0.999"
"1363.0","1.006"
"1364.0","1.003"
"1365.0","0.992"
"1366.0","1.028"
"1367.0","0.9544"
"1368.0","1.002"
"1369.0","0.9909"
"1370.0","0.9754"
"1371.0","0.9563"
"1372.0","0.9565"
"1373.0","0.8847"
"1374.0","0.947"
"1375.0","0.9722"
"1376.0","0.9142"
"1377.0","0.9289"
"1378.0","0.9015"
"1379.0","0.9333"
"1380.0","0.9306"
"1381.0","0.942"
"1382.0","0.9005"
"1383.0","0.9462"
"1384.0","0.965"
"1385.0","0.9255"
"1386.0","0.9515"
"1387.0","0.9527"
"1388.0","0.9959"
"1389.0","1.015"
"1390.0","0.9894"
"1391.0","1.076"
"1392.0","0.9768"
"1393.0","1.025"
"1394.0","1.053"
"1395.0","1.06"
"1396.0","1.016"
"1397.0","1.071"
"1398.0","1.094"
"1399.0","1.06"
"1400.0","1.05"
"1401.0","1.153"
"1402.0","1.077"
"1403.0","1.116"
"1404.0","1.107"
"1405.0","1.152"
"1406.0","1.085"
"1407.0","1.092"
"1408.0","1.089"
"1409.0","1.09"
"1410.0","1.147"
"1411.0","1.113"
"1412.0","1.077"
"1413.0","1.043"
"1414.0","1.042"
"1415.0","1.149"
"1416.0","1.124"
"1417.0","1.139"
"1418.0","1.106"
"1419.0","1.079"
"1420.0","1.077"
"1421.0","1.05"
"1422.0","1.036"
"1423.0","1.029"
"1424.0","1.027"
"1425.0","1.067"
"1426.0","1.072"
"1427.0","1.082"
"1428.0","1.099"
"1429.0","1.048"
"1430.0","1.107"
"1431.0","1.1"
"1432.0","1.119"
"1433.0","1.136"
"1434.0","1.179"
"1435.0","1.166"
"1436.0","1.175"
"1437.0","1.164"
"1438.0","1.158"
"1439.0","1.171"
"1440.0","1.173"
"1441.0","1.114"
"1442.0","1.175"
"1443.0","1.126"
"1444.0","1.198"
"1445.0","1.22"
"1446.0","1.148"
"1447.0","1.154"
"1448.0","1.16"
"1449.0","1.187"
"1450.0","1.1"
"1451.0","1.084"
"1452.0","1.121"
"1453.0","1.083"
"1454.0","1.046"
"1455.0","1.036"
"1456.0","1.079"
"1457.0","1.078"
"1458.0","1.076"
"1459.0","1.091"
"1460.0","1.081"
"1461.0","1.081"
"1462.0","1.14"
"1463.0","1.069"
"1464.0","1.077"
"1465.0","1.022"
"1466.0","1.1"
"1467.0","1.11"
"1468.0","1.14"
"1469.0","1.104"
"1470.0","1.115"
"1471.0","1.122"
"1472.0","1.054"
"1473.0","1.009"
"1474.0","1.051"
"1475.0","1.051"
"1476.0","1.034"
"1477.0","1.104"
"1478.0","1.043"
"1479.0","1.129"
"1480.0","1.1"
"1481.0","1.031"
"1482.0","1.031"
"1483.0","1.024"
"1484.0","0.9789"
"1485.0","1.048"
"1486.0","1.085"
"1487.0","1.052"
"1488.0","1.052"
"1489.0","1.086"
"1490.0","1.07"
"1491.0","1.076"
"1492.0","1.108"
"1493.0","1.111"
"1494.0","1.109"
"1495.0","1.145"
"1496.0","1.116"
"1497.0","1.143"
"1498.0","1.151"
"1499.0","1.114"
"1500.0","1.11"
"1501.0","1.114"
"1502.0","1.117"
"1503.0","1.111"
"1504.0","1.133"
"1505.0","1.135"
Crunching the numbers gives 1.05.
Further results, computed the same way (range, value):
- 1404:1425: 1.09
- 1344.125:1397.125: 0.967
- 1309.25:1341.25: 1.1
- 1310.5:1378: 1.02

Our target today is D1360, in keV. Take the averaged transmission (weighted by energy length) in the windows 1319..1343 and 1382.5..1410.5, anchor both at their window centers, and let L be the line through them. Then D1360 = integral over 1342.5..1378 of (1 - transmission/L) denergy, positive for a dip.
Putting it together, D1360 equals 3.40 keV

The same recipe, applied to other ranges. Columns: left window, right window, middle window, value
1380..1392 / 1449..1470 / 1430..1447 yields -1.6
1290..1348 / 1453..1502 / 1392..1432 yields 0.6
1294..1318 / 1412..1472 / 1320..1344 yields 2.6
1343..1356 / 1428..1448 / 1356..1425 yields 0.7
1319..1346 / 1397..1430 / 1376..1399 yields 2.0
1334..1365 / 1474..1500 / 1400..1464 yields -4.5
